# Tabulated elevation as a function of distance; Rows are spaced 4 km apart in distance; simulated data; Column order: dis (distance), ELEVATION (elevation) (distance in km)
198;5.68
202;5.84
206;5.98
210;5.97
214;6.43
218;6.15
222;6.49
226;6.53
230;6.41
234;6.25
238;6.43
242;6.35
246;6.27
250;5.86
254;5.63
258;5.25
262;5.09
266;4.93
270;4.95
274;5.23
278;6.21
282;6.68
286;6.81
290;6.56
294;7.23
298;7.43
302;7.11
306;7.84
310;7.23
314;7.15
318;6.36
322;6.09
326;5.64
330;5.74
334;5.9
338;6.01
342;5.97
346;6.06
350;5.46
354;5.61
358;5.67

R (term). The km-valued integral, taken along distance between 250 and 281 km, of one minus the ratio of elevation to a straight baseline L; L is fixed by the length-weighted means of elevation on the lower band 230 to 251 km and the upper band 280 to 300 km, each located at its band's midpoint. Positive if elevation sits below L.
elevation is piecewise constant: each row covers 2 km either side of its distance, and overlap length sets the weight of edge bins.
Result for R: 5.6 km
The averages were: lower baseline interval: 6.27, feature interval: 5.41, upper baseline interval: 6.94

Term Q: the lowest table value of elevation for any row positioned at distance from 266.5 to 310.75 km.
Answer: 4.95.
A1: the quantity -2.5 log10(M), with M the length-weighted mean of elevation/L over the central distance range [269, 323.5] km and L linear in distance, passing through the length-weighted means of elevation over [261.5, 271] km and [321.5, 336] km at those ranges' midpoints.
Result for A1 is -0.23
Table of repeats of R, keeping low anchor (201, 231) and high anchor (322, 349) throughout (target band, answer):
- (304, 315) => -2.7 km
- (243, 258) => 0.7 km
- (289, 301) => -2.2 km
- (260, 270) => 1.8 km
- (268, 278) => 1.2 km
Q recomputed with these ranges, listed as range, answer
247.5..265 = 5.09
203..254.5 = 5.63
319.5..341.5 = 5.64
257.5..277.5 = 4.93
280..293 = 6.56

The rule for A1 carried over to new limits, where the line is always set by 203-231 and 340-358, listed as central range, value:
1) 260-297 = 0.003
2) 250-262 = 0.124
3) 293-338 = -0.133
